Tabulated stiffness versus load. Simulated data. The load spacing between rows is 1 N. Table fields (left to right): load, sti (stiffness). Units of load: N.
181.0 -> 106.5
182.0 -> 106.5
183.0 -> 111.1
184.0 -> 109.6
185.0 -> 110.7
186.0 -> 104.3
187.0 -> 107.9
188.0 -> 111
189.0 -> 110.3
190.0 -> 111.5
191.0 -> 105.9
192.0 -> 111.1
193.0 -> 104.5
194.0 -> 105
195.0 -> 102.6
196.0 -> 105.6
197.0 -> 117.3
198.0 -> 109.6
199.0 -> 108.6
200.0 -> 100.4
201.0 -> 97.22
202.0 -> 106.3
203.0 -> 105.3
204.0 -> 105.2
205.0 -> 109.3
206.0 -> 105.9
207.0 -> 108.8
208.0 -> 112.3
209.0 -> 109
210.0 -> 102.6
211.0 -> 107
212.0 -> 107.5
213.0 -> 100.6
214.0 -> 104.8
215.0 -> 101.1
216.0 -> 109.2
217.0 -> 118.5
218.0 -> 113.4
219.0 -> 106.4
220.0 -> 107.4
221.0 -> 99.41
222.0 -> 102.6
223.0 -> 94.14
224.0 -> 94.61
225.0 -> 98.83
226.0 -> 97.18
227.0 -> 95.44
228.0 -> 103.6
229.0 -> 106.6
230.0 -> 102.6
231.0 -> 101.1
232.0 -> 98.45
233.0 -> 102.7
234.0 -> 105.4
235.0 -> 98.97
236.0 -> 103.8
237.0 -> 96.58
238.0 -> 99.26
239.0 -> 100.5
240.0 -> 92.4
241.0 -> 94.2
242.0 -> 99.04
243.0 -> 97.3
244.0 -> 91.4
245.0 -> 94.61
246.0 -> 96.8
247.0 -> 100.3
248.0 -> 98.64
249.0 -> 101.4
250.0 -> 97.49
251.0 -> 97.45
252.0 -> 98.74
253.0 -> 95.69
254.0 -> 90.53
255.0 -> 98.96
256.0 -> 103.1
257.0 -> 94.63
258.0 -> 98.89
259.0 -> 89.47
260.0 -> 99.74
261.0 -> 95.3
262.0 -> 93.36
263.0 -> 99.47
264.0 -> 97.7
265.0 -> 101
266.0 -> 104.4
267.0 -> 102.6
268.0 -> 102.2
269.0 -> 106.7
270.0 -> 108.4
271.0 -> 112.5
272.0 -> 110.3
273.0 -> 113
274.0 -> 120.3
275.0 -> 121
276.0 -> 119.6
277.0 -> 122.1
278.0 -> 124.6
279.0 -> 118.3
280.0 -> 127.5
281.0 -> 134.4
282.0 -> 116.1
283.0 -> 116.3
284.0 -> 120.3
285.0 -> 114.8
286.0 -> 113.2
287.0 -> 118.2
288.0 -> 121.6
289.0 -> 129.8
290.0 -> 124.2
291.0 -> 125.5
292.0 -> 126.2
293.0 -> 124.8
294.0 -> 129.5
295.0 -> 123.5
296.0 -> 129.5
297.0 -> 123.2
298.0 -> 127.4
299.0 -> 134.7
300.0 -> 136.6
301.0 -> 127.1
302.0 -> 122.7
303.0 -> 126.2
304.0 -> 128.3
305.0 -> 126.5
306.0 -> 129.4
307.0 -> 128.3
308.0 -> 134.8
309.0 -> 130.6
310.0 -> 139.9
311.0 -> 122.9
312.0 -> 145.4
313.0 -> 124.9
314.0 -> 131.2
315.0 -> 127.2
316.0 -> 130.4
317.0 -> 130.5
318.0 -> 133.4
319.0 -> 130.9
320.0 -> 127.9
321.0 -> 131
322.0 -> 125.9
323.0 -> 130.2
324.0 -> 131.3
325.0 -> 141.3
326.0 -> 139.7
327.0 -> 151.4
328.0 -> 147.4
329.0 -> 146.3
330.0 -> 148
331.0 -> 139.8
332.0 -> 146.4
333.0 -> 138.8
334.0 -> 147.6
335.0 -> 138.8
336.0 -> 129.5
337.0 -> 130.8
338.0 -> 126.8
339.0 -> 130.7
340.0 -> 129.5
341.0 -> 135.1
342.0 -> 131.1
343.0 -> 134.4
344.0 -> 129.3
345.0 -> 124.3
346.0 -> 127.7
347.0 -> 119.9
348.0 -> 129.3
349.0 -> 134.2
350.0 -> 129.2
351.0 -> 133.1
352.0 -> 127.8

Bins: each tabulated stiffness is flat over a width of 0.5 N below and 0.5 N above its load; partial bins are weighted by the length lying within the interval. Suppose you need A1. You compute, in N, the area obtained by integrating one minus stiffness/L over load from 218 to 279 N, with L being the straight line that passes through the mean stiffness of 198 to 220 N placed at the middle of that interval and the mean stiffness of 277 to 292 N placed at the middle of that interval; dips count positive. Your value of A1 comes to 6.8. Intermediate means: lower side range 107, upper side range 122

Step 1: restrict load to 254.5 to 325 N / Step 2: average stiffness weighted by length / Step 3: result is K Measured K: 120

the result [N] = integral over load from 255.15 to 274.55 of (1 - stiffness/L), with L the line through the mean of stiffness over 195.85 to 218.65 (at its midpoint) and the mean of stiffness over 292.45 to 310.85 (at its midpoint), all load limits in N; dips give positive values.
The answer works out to 2.9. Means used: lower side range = 107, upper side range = 129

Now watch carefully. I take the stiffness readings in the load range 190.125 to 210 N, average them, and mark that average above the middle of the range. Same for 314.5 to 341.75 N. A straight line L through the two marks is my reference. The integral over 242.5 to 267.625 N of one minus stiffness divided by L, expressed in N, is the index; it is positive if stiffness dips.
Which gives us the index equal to 4.6 N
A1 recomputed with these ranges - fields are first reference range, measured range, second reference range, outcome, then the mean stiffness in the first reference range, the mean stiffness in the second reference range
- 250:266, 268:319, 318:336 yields -2.70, 97.2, 139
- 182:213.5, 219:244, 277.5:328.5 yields 3.15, 107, 129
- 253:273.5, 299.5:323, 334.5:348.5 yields -2.27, 101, 130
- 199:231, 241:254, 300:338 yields 1.90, 104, 134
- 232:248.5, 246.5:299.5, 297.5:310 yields 1.44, 98.2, 130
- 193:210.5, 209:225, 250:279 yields 0.21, 106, 104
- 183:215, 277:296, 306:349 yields 0.36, 107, 134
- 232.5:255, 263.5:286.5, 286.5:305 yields 0.20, 97.9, 127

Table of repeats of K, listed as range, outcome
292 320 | 130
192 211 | 107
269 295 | 120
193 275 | 102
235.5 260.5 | 97.2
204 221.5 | 107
